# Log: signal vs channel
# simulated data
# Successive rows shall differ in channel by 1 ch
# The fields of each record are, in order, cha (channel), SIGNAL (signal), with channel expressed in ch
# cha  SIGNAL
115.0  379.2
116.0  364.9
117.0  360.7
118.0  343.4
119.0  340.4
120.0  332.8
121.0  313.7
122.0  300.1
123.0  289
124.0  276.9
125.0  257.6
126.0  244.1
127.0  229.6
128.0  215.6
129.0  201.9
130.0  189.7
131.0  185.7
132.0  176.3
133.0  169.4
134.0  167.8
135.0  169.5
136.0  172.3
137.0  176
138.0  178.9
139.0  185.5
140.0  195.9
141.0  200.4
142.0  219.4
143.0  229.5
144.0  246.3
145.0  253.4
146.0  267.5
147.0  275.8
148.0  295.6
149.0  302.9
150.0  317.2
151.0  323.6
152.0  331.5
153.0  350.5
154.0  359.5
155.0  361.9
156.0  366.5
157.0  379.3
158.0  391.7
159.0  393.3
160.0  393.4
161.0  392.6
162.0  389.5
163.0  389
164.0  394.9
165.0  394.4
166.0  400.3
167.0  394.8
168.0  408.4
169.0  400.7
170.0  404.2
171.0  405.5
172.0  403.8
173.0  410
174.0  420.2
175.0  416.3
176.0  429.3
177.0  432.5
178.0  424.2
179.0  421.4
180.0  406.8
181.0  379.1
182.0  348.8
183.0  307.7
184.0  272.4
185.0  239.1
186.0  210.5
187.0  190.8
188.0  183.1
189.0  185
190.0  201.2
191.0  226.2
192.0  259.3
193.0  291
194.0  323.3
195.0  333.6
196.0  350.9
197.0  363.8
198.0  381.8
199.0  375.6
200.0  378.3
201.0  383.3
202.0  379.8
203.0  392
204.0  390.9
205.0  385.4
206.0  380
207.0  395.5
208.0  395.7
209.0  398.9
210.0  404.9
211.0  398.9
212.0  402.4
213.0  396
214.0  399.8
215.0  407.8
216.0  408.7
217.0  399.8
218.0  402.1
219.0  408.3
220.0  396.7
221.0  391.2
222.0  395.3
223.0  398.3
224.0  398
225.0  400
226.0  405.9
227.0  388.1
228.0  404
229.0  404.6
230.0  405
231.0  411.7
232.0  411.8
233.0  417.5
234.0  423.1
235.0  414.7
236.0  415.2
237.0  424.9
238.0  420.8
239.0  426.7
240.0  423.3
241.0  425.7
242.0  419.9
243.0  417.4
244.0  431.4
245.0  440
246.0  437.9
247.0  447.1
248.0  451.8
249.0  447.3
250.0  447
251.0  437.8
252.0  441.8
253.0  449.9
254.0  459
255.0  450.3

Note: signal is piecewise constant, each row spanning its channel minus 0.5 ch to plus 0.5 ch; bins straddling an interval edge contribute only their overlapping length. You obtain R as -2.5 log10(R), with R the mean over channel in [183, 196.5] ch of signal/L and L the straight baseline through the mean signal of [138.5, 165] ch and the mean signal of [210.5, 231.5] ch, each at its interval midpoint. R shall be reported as 0.39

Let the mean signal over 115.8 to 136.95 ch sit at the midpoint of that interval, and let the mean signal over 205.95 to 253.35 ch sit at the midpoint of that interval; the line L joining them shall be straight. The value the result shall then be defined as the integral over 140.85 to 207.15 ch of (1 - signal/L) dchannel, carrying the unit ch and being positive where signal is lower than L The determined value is -3.9 ch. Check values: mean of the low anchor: 249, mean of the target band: 342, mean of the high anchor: 414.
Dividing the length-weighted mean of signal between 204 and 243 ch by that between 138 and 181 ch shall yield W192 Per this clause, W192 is 1.2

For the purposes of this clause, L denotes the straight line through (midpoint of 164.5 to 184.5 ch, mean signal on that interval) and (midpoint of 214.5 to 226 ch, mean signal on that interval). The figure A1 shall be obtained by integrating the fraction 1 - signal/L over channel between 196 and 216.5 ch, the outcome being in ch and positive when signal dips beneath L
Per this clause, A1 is 0.45 ch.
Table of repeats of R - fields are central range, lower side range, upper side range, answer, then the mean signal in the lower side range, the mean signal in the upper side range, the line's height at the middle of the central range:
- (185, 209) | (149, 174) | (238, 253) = 0.26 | 381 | 435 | 404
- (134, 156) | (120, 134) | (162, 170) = 0.22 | 236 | 397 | 310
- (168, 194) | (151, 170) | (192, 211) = 0.14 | 382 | 370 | 376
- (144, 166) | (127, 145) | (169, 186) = -0.23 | 196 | 378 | 279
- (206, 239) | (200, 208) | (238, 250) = 0.01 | 387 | 434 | 408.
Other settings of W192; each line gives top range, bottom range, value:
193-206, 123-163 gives 1.36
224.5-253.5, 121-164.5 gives 1.54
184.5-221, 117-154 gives 1.38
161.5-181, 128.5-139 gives 2.27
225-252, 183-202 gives 1.46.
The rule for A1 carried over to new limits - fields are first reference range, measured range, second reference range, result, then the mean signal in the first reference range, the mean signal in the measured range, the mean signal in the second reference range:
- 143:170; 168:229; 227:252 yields 3.6 ch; 352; 365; 425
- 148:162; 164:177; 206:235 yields -1.4 ch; 358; 408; 402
